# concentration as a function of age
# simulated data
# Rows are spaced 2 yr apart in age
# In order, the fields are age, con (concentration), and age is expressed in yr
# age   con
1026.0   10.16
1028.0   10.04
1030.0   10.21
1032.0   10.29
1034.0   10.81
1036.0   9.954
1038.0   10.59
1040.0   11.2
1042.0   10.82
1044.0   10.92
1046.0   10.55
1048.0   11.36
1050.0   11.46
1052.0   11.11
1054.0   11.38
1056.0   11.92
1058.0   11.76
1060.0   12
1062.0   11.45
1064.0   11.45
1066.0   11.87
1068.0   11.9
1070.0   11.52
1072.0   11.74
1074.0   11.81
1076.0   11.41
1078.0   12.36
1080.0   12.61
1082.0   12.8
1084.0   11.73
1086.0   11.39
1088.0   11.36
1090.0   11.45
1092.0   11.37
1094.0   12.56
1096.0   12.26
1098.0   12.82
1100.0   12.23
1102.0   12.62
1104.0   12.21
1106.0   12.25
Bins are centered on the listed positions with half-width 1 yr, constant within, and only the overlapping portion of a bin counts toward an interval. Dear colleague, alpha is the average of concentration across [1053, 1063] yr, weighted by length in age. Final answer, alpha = 11.7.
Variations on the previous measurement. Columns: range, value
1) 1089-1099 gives 12.1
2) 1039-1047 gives 10.9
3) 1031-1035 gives 10.6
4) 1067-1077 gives 11.7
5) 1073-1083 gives 12.2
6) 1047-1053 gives 11.3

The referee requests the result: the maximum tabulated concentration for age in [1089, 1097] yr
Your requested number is 12.56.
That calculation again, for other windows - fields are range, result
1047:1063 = 12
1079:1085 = 12.8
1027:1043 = 11.2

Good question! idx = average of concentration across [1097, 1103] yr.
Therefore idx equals 12.6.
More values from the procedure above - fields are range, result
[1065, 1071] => 11.8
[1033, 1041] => 10.6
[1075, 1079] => 11.9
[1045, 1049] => 11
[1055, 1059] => 11.8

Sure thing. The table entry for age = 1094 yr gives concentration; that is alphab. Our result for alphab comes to 12.56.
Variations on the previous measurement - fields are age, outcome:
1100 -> 12.23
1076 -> 11.41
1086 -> 11.39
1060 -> 12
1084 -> 11.73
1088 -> 11.36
